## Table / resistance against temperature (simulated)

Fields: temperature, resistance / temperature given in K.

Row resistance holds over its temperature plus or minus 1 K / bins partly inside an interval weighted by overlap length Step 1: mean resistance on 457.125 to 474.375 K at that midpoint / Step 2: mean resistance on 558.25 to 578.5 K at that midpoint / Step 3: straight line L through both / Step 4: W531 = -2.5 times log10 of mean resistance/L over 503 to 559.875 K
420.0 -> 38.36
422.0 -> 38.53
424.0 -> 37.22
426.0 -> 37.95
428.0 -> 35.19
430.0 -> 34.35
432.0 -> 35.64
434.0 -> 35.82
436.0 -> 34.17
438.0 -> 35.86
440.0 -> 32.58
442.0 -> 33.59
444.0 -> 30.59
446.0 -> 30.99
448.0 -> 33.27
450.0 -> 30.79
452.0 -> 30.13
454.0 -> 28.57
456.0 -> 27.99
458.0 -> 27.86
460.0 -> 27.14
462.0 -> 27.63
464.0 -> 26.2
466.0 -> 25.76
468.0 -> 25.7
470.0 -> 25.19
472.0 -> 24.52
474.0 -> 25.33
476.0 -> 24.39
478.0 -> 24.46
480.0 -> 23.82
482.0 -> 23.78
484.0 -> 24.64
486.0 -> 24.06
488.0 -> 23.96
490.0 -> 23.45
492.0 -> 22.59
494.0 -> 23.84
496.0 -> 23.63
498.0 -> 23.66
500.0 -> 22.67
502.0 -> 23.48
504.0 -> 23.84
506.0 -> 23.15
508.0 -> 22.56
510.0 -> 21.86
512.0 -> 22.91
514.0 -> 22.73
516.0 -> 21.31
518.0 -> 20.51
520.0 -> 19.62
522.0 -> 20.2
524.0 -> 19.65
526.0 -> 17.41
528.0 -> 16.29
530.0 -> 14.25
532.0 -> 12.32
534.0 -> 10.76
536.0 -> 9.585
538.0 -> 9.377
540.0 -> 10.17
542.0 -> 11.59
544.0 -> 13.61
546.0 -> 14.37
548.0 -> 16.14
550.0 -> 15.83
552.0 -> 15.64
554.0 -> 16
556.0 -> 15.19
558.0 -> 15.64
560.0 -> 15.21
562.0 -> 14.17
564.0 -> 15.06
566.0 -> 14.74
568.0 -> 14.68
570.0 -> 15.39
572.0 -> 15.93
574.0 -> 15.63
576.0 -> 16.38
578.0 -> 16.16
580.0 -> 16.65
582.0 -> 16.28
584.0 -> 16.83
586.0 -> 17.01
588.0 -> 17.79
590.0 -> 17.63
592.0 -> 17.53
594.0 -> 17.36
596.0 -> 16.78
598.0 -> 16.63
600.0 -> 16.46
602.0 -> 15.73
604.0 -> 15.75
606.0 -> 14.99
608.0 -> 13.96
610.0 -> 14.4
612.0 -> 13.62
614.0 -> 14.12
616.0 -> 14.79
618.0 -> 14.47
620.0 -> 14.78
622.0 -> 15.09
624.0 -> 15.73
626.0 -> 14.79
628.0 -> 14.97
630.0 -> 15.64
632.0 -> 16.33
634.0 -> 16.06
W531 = 0.15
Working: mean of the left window 26.2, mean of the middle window 16.8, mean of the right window 15.3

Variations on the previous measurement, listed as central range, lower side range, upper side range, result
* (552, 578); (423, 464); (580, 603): 0.26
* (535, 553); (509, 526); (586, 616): 0.43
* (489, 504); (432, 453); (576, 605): 0.16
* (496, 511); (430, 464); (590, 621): 0.12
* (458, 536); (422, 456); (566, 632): 0.22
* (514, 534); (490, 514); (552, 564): 0.13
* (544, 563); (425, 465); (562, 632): 0.31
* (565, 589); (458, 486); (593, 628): 0.10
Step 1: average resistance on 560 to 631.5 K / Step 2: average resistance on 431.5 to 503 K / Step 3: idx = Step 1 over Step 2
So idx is 0.6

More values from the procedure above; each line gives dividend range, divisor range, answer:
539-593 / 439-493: 0.57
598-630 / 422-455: 0.44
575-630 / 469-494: 0.65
